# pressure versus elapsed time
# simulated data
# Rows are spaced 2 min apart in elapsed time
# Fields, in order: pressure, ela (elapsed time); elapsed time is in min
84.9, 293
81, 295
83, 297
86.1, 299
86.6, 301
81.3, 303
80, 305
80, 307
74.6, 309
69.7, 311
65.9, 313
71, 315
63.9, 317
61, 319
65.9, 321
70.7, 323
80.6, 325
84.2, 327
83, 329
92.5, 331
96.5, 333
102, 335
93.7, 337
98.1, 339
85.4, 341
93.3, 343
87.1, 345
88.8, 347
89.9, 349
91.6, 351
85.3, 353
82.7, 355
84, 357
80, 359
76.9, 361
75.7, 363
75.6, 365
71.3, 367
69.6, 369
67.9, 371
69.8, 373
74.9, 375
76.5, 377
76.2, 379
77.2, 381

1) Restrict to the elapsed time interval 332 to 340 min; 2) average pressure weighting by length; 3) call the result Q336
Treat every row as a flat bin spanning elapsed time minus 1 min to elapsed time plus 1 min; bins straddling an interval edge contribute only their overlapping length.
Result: 97.6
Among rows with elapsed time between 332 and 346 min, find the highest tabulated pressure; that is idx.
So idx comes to 102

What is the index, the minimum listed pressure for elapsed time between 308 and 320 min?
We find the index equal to 61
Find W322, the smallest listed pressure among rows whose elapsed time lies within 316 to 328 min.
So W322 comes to 61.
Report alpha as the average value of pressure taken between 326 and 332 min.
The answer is 86.6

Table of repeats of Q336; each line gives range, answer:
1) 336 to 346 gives 91.5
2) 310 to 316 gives 68.9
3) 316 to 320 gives 62.5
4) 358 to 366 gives 77.1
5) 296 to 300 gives 84.5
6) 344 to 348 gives 87.9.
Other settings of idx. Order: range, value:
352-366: 85.3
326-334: 96.5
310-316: 71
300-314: 86.6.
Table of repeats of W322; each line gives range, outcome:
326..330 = 83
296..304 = 81.3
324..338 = 80.6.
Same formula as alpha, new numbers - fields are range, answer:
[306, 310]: 77.3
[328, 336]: 93.5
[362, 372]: 72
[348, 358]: 86.7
